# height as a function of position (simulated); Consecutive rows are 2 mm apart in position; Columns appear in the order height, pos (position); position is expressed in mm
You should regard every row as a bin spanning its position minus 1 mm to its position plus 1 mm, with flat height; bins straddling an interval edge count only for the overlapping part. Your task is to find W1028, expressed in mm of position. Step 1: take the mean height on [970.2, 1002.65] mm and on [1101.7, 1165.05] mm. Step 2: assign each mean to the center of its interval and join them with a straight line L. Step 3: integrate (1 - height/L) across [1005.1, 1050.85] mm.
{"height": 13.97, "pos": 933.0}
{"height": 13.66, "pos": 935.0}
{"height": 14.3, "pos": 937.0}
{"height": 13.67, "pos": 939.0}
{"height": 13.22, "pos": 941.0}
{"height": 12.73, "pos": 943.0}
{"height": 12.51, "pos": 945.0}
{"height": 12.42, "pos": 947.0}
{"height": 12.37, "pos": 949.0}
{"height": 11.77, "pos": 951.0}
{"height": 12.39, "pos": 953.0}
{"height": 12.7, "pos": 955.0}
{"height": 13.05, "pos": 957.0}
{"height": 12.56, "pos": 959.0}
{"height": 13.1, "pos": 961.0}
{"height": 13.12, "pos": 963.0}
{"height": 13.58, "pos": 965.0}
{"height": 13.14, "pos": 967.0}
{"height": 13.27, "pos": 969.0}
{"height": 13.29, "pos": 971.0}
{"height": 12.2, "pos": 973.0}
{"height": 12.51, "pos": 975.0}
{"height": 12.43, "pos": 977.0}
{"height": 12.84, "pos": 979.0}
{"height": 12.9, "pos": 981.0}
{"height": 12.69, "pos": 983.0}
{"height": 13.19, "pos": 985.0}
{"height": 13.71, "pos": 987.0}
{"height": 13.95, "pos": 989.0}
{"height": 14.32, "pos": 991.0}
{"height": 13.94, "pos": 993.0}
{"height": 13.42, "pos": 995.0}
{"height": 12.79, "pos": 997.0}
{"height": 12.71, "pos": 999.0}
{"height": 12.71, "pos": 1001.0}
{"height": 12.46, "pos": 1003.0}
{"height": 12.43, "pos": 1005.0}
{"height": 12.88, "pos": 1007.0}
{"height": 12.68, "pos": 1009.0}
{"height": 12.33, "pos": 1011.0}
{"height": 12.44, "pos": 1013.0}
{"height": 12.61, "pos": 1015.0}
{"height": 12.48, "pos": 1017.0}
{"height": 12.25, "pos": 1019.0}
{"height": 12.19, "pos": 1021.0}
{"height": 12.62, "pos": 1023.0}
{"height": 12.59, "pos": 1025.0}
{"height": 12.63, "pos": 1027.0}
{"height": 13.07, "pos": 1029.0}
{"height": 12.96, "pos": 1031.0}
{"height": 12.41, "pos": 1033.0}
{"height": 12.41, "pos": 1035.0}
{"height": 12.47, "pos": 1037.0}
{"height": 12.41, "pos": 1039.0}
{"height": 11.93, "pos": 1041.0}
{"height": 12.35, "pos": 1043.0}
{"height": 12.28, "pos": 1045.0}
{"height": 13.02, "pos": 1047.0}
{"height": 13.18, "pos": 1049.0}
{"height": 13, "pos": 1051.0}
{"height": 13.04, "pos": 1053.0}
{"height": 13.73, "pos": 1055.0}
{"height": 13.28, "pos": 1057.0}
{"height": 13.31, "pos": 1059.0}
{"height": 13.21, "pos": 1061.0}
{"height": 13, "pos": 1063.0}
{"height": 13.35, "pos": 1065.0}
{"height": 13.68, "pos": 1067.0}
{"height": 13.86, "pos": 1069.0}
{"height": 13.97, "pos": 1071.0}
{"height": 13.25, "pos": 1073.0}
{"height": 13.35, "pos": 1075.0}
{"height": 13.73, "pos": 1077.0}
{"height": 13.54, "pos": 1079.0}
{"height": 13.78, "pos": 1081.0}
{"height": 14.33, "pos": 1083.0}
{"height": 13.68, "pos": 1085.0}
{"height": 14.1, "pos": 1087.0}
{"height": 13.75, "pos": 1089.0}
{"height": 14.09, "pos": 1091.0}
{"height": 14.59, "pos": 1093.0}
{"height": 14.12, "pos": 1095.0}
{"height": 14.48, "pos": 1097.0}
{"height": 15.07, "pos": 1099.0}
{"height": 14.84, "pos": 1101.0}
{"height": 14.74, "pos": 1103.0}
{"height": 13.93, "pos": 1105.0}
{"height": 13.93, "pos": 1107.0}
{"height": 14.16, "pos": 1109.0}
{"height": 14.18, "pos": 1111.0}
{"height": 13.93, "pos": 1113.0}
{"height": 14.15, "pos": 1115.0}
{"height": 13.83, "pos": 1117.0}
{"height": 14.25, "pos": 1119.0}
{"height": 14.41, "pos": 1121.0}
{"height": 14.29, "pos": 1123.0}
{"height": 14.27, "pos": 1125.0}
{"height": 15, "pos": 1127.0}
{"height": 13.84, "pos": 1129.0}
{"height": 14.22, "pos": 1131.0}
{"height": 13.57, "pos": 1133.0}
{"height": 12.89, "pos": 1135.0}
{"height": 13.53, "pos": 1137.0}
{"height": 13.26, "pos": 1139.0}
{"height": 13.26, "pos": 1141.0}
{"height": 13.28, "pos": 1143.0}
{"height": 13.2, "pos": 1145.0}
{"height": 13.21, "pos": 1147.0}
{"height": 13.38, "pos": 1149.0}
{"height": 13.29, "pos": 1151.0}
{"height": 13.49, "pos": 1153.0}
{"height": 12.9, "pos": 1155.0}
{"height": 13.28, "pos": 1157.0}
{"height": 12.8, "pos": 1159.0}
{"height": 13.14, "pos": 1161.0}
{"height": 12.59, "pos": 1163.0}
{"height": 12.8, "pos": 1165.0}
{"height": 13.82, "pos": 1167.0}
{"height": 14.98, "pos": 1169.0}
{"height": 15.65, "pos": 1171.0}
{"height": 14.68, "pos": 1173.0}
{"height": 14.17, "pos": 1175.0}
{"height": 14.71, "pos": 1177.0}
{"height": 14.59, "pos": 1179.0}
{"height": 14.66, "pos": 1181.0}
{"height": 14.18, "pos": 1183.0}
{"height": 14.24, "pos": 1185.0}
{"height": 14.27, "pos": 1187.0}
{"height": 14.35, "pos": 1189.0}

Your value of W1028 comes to 2.4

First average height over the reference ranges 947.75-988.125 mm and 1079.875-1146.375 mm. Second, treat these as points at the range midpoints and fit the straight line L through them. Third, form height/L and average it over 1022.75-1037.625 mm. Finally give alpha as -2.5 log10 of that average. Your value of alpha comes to 0.06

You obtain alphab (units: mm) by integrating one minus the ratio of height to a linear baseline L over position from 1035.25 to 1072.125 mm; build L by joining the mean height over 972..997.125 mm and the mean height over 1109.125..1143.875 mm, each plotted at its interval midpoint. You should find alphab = 1.29 mm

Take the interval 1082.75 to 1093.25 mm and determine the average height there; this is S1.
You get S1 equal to 14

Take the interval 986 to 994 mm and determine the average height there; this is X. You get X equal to 14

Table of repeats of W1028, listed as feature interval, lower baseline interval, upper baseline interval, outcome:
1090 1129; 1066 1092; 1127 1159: -2.05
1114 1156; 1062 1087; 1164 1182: 1.32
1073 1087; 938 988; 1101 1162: -0.27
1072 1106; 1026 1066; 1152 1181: -2.23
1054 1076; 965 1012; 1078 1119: 0.57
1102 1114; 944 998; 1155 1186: -0.42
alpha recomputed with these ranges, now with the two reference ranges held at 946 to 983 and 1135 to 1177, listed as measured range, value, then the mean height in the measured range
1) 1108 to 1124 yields -0.061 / 14.2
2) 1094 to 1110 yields -0.085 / 14.4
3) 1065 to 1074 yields -0.037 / 13.7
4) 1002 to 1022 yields 0.041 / 12.5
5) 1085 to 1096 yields -0.064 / 14.1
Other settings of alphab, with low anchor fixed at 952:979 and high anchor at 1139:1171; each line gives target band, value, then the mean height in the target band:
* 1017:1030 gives 0.5 mm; 12.6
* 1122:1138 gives -0.8 mm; 14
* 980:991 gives -0.4 mm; 13.4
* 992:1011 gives 0.2 mm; 12.9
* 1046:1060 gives -0.1 mm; 13.2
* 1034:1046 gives 0.7 mm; 12.3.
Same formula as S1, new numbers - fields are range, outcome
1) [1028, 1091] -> 13.2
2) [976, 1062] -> 12.8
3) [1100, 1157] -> 13.8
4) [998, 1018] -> 12.6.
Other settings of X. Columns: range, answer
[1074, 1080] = 13.5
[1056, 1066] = 13.2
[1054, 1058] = 13.5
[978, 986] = 12.9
